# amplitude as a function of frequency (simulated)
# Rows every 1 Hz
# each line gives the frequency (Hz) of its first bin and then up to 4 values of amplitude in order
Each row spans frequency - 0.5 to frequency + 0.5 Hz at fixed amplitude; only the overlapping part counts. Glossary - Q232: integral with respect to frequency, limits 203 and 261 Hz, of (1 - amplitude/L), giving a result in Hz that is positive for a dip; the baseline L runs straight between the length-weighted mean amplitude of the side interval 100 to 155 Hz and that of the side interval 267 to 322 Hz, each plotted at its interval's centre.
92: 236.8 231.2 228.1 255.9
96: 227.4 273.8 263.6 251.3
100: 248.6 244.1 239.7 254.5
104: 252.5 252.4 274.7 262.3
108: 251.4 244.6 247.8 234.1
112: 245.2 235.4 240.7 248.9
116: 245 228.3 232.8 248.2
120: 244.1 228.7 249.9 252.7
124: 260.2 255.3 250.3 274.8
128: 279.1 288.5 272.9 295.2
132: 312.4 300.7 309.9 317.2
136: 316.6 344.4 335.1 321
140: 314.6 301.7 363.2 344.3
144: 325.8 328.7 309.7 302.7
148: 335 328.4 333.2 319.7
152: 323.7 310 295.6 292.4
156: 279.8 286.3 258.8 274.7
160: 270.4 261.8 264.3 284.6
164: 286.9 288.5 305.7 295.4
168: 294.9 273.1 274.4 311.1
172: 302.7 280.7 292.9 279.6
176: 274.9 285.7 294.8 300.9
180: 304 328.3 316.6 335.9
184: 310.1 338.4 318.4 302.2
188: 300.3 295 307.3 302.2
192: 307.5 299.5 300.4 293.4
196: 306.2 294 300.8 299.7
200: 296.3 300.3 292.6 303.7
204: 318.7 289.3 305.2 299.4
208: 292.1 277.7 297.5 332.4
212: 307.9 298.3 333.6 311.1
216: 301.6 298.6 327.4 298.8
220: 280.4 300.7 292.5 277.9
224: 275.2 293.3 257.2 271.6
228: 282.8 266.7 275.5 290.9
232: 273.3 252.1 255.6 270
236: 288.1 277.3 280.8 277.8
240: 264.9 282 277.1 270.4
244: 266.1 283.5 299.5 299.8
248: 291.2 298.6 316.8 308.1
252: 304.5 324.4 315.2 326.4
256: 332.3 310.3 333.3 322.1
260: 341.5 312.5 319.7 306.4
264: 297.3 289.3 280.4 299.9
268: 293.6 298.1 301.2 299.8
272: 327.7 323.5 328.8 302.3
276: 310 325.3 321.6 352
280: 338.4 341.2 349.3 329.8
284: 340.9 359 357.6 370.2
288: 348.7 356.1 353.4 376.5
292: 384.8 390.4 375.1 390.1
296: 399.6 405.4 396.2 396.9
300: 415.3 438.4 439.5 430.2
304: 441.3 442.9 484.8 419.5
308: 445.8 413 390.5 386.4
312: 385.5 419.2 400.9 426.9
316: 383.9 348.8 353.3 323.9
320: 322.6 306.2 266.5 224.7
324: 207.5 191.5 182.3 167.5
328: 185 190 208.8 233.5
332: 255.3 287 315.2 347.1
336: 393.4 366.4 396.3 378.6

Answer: 7.0 Hz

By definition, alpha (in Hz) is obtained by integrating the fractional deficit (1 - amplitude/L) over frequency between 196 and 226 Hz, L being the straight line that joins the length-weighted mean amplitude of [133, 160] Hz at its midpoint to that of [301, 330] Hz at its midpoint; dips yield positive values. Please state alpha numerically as 2.3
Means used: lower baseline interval 313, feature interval 299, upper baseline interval 342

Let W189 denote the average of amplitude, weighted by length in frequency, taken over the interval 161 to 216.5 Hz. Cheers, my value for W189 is 300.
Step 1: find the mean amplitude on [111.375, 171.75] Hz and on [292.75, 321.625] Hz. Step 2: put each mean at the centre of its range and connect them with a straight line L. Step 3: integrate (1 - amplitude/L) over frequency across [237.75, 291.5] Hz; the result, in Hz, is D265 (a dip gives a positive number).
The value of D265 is 8.0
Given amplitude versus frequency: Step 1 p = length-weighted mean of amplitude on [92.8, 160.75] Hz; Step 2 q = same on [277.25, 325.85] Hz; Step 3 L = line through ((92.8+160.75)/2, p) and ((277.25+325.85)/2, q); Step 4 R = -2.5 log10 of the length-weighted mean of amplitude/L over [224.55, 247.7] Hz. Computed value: 0.21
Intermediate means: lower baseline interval 278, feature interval 276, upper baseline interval 368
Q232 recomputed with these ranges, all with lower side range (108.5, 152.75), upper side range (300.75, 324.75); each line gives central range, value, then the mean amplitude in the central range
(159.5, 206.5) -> 2.2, 298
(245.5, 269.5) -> 2.7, 309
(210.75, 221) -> 0.6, 308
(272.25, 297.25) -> 0.7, 352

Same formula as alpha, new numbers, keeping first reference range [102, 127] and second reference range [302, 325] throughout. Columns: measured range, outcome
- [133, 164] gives -4.6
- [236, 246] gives 1.5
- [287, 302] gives -1.2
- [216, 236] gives 2.2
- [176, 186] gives -0.8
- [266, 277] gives 1.2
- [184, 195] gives -0.5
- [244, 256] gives 1.0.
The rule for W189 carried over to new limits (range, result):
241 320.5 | 349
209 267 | 295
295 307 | 425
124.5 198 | 301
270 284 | 326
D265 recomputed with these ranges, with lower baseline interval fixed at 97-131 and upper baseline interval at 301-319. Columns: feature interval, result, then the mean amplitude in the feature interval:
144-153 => -1.34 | 322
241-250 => 1.79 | 287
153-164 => 0.36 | 279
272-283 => 1.58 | 329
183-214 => 1.61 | 304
